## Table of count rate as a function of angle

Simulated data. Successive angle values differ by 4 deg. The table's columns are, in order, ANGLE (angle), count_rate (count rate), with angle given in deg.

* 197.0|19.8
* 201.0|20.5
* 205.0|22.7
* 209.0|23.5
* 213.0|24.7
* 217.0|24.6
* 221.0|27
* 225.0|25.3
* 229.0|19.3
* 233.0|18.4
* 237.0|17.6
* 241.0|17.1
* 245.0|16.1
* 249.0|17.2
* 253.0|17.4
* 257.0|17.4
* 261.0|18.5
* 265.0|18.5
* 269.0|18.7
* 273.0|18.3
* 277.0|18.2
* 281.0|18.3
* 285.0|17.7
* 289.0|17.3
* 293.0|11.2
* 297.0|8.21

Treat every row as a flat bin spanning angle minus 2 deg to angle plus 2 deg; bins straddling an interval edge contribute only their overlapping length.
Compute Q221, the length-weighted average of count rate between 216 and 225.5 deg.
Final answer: 25.8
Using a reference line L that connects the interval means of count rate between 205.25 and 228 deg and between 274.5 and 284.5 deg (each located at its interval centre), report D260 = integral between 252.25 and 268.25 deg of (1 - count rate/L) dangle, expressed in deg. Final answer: 1.6 deg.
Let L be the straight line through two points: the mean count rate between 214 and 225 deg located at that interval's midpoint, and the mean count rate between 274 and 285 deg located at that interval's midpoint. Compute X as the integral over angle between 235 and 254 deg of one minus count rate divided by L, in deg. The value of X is 4.6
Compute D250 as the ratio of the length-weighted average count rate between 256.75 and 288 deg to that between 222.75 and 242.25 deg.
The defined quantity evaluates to 0.9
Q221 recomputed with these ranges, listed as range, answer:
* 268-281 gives 18.4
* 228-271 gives 17.8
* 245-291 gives 17.9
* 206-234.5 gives 23.3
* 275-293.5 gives 17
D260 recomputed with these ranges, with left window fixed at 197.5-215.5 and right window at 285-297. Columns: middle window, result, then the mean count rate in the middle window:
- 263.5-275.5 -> -1.8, 18.5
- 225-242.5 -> 0.8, 19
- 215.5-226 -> -2.3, 25.7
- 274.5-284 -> -2.0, 18.2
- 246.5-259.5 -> 0.3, 17.3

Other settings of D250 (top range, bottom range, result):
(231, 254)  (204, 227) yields 0.70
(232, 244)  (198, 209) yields 0.80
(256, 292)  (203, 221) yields 0.74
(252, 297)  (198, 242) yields 0.77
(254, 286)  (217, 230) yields 0.75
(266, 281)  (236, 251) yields 1.08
